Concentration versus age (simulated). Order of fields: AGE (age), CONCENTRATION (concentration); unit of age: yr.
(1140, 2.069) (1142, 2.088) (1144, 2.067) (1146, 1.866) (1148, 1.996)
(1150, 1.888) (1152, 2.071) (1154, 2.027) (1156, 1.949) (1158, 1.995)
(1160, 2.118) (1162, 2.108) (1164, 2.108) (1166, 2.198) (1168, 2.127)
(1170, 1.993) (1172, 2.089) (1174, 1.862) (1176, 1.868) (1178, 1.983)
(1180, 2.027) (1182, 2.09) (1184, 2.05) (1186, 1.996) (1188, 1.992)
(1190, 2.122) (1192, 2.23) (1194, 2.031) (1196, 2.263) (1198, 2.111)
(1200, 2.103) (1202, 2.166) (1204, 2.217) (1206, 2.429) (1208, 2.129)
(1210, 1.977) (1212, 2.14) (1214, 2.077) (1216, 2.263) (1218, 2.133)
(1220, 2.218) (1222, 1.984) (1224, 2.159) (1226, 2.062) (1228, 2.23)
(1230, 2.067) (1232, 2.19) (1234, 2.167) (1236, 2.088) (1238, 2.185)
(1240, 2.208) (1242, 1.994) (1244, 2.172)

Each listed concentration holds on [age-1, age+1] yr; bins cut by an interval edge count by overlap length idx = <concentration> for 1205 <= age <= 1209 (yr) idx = 2.28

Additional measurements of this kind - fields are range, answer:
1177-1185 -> 2.04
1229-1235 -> 2.14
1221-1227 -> 2.07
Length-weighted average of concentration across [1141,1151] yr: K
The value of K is 1.98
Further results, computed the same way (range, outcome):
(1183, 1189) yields 2.01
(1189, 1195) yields 2.13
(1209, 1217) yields 2.11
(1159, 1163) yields 2.11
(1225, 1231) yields 2.12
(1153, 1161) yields 2.02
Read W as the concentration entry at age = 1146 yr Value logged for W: 1.866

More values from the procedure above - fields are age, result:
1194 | 2.031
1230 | 2.067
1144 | 2.067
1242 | 1.994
